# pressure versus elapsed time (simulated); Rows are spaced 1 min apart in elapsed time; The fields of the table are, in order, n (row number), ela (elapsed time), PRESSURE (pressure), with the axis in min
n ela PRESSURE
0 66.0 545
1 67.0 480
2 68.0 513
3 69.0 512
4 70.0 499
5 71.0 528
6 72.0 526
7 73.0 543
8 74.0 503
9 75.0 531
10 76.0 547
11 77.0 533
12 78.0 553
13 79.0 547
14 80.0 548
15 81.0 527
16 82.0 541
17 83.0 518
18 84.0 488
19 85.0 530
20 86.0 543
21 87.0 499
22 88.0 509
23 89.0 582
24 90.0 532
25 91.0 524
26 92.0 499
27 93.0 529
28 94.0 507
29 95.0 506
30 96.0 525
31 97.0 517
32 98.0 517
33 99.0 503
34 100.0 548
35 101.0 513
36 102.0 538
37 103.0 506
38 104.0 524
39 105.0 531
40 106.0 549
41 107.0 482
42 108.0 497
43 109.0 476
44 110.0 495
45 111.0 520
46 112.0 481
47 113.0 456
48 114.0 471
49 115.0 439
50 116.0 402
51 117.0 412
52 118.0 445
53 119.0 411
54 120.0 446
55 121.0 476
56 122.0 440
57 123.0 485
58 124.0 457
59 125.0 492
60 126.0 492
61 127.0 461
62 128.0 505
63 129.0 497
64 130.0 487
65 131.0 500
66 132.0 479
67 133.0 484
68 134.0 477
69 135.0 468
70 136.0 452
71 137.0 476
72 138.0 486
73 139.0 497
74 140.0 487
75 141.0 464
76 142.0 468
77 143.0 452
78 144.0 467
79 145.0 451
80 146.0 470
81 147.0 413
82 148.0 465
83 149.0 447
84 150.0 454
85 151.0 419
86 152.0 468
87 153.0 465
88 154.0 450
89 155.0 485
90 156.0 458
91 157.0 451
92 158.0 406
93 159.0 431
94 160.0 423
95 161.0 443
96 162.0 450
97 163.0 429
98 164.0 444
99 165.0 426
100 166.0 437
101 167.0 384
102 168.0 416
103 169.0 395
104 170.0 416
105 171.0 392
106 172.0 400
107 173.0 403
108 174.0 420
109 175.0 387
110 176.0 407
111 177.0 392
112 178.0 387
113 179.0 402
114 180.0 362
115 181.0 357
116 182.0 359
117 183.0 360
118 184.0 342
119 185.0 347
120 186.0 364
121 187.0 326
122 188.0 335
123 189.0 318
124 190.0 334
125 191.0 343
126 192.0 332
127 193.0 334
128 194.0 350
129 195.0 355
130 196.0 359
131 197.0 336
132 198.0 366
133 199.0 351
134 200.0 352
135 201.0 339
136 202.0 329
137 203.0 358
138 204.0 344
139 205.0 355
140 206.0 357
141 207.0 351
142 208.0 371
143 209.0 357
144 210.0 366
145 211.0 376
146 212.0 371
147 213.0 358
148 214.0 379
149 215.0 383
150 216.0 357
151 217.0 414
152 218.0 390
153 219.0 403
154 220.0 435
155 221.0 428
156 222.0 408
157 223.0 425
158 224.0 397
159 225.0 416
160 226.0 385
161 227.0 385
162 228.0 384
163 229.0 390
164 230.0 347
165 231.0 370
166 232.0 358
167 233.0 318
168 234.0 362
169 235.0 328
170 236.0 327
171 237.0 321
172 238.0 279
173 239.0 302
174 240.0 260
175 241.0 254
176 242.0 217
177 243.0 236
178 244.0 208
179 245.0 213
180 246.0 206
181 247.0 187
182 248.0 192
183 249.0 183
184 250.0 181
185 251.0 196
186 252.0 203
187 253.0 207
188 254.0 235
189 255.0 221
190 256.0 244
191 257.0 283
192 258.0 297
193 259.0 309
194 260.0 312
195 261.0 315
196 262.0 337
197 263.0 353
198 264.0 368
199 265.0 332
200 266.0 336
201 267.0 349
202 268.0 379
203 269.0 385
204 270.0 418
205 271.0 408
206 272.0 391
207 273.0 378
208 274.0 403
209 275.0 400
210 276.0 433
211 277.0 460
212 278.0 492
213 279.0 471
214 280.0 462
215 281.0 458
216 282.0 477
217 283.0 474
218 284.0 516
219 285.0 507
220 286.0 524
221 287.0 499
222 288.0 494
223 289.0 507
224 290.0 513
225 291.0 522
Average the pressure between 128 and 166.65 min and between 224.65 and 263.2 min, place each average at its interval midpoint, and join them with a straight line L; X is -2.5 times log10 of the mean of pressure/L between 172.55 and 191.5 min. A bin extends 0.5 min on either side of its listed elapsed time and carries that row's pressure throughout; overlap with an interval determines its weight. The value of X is 0.09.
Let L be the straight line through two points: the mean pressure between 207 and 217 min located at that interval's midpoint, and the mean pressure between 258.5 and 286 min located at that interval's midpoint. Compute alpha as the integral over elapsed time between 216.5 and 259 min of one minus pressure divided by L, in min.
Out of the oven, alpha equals 8.8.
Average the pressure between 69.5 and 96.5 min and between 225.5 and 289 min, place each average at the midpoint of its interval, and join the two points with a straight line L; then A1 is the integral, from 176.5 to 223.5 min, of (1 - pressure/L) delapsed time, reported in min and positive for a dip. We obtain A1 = 4.4 min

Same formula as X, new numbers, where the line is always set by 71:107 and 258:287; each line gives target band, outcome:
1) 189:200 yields 0.31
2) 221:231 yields 0.12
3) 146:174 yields 0.11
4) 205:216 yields 0.22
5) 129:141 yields 0.03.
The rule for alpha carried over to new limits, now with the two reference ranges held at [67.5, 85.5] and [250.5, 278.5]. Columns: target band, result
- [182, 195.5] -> 2.3 min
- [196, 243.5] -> 3.4 min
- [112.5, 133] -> 0.7 min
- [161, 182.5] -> 1.4 min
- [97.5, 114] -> -0.3 min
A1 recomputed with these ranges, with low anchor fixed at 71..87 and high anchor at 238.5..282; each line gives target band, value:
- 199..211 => 0.9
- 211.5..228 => -1.5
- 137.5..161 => -0.4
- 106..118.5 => 0.6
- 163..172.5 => 0.3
